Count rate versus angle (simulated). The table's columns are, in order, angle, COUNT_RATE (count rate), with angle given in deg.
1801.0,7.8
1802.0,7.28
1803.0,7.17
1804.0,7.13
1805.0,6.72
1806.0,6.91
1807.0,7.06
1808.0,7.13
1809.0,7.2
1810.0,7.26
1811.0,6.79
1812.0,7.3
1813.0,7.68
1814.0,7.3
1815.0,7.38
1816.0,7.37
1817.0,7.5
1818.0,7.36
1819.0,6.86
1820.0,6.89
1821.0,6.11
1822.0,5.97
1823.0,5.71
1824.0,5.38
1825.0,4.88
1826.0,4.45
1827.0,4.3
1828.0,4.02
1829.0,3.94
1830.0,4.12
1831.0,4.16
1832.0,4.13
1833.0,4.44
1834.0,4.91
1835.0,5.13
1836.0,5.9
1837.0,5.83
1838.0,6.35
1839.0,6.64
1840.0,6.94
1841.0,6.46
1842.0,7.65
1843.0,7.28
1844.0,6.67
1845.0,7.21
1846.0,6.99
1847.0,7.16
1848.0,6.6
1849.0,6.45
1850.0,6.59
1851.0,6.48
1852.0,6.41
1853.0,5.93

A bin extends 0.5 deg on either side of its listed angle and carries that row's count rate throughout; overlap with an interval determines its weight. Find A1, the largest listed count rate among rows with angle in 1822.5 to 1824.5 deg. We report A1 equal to 5.71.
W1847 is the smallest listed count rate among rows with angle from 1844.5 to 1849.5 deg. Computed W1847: 6.45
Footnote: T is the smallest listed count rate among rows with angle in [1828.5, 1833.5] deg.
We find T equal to 3.94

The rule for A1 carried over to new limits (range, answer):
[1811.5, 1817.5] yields 7.68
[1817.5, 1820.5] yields 7.36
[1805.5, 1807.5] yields 7.06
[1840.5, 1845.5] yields 7.65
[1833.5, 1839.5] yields 6.64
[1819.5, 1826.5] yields 6.89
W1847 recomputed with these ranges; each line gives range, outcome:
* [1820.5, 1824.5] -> 5.38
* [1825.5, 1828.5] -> 4.02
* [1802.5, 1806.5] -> 6.72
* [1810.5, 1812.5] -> 6.79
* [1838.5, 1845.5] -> 6.46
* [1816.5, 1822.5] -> 5.97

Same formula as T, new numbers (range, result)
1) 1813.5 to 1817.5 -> 7.3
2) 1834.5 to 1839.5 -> 5.13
